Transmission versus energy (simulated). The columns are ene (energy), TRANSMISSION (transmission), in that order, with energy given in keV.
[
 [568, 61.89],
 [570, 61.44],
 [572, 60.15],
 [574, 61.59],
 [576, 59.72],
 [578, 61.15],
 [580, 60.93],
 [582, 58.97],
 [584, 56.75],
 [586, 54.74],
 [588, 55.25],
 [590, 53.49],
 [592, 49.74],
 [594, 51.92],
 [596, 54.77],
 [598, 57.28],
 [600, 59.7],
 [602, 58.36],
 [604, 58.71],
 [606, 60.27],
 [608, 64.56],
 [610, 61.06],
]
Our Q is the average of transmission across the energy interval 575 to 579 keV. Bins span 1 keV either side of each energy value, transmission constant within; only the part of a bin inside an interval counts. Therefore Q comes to 60.4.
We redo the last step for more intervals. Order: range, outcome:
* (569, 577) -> 60.7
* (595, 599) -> 56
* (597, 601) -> 58.5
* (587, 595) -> 52.6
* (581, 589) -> 56.4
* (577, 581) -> 61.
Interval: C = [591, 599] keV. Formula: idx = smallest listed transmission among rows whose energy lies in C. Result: 49.74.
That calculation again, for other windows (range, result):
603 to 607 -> 58.71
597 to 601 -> 57.28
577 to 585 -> 56.75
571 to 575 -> 60.15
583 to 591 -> 53.49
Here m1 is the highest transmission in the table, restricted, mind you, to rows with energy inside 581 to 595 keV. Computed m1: 58.97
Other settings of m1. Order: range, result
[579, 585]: 60.93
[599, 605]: 59.7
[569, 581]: 61.59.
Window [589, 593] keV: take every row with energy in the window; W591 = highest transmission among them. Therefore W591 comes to 53.49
